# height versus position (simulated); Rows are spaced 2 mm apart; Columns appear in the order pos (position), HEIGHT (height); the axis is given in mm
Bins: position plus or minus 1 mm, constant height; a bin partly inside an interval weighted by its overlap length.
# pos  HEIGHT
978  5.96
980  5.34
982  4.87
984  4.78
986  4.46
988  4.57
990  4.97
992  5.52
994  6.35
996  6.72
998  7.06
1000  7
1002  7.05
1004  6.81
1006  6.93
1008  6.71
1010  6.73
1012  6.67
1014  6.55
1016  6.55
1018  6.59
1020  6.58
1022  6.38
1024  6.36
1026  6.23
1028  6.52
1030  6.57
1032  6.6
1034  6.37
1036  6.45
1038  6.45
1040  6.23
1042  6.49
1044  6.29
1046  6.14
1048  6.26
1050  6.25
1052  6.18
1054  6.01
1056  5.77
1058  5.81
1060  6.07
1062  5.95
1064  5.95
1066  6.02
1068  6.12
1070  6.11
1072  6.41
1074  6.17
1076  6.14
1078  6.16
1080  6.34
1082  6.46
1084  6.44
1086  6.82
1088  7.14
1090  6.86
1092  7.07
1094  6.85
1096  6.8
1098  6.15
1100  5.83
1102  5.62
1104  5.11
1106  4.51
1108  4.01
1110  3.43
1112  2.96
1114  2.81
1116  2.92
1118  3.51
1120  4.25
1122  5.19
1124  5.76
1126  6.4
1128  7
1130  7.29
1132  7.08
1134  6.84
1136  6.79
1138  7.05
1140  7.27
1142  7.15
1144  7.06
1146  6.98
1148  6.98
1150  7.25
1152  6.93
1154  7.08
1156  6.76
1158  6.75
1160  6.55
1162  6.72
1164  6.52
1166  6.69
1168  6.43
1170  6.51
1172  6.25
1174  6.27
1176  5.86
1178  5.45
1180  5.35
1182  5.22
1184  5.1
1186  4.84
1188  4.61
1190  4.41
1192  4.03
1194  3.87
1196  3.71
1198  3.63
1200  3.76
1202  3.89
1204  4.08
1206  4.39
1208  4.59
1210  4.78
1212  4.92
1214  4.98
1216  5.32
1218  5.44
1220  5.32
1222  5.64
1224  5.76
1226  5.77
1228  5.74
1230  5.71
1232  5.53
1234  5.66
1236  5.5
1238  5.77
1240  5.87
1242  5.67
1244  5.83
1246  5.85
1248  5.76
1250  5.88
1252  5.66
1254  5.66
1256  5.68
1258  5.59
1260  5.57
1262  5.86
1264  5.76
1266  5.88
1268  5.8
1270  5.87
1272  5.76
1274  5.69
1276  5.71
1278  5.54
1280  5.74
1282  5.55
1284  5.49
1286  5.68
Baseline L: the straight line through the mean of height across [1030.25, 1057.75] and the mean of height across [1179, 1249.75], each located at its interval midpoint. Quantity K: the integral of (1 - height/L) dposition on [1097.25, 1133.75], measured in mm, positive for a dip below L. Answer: 4.6 mm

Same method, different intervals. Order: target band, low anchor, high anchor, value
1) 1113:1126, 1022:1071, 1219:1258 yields 3.81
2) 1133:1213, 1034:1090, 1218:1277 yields 2.83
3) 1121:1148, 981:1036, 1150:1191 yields -3.01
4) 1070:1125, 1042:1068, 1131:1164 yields 8.21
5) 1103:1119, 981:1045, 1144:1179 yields 6.97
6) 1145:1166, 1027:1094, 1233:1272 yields -2.80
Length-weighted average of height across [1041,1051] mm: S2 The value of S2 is 6.29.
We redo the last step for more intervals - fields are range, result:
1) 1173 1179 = 5.86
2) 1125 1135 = 6.92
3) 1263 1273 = 5.81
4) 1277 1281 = 5.64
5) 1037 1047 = 6.32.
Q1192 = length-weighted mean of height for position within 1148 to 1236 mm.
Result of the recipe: 5.46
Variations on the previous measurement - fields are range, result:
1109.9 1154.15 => 5.94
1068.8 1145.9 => 5.9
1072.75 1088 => 6.41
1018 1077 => 6.24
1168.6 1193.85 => 5.29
